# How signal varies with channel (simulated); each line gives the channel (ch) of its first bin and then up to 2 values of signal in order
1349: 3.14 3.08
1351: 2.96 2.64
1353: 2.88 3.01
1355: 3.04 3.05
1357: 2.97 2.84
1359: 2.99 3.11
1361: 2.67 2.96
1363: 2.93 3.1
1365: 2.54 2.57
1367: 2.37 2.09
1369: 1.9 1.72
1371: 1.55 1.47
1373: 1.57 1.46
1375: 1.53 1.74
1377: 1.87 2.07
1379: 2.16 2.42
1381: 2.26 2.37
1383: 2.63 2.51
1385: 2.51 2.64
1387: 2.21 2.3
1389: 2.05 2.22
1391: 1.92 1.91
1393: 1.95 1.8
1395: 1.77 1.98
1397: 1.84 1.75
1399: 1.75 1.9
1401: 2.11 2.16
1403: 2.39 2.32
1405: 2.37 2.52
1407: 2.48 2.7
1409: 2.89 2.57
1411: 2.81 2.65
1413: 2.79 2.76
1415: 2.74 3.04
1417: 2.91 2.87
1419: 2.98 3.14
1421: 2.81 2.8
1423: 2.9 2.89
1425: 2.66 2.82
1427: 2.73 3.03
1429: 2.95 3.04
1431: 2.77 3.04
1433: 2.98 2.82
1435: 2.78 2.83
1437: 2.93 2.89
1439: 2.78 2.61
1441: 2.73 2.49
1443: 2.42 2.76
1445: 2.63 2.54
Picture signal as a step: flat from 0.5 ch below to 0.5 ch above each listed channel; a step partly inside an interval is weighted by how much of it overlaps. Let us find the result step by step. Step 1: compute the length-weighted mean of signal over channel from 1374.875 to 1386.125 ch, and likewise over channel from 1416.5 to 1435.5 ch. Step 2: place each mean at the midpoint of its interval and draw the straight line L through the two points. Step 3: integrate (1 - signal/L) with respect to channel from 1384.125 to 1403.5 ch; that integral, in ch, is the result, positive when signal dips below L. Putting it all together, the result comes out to 2.8 ch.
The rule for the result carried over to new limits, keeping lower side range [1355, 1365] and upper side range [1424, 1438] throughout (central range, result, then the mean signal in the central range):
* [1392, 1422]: 4.8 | 2.44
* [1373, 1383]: 3.2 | 2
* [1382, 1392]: 2.1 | 2.31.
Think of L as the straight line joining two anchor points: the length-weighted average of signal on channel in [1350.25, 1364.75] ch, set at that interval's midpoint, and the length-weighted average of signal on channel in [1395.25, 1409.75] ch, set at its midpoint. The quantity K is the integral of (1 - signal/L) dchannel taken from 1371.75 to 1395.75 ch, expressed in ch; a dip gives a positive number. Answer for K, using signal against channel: 4.3 ch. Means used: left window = 2.93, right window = 2.22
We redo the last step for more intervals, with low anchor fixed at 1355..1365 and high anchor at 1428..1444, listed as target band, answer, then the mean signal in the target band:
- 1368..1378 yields 4.2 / 1.69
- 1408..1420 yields 0.1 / 2.83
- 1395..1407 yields 3.2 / 2.1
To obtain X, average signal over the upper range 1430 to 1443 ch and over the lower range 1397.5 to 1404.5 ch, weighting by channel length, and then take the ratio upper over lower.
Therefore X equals 1.36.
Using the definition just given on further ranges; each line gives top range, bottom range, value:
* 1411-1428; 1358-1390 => 1.25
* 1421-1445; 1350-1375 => 1.12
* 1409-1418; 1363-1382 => 1.36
